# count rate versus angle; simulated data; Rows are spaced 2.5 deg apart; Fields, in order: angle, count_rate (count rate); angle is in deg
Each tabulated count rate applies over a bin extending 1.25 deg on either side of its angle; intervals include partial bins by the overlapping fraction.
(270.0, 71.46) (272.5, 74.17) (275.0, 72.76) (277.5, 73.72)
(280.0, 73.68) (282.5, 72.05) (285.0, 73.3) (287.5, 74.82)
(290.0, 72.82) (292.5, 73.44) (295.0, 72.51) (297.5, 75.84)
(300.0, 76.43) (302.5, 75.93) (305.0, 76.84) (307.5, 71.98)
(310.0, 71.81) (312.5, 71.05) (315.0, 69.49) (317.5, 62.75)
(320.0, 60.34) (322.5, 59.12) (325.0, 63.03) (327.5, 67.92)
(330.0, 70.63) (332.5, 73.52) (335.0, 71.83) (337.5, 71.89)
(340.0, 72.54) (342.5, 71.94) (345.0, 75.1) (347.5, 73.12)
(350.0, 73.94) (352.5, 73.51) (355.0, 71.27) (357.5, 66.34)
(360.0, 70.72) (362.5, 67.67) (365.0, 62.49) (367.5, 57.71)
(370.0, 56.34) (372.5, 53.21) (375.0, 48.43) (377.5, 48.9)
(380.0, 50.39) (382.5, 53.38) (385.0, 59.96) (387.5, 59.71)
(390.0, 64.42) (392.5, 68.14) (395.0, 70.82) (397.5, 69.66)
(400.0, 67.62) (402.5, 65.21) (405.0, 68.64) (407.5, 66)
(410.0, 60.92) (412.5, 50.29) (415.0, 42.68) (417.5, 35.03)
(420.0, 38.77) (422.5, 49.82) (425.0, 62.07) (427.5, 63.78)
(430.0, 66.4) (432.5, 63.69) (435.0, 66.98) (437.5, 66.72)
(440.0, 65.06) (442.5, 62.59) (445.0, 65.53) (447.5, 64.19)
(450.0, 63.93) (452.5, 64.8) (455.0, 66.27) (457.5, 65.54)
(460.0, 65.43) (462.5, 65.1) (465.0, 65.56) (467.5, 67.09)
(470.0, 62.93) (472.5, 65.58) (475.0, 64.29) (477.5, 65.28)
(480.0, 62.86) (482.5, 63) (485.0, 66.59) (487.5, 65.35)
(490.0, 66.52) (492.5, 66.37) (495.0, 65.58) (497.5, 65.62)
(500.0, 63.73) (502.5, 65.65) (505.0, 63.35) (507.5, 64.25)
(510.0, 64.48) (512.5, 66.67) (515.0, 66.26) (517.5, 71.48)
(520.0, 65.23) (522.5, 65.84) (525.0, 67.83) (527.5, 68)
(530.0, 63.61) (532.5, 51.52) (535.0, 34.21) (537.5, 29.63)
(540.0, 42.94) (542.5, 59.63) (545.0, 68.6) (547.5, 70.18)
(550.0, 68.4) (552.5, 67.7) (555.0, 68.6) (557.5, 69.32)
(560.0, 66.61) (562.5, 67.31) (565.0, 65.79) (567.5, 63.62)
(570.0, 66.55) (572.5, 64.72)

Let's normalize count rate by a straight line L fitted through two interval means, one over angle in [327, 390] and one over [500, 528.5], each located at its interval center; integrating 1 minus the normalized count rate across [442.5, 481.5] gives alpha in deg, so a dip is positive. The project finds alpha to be 0.5 deg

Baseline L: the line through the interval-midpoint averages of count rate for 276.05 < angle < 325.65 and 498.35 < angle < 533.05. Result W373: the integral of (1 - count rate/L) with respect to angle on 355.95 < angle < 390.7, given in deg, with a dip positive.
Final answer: 5.3 deg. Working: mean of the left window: 71.2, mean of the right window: 65.1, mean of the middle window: 58.6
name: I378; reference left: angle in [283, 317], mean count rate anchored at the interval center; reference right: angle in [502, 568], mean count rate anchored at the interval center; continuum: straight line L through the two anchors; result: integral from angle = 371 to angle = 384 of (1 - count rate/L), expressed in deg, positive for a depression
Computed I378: 3.5 deg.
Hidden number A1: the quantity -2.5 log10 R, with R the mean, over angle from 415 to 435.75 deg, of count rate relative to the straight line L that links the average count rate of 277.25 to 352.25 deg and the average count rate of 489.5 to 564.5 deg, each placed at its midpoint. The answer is 0.22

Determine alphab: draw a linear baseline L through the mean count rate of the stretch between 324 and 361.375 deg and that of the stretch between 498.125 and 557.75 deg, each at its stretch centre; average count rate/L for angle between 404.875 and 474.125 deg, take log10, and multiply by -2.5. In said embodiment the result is 0.09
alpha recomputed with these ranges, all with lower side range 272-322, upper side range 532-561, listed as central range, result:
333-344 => -0.39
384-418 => 2.62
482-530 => -4.31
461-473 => -0.50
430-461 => -0.63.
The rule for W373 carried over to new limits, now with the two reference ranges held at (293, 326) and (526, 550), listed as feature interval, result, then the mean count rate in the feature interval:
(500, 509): -1.10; 64.3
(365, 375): 1.57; 55.7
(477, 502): -2.93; 65.1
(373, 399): 2.25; 59.3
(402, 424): 3.67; 52.7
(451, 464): -1.09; 65.4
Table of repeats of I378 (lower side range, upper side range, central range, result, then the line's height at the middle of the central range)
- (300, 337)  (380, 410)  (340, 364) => -1.58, 67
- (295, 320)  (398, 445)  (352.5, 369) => -0.10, 66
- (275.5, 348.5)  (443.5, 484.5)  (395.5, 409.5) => 0.05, 67.5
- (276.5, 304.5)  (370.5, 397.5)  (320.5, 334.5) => 0.21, 67.8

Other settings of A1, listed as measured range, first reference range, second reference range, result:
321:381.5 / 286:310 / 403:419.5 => -0.010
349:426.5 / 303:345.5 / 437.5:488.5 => 0.131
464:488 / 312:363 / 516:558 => -0.026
